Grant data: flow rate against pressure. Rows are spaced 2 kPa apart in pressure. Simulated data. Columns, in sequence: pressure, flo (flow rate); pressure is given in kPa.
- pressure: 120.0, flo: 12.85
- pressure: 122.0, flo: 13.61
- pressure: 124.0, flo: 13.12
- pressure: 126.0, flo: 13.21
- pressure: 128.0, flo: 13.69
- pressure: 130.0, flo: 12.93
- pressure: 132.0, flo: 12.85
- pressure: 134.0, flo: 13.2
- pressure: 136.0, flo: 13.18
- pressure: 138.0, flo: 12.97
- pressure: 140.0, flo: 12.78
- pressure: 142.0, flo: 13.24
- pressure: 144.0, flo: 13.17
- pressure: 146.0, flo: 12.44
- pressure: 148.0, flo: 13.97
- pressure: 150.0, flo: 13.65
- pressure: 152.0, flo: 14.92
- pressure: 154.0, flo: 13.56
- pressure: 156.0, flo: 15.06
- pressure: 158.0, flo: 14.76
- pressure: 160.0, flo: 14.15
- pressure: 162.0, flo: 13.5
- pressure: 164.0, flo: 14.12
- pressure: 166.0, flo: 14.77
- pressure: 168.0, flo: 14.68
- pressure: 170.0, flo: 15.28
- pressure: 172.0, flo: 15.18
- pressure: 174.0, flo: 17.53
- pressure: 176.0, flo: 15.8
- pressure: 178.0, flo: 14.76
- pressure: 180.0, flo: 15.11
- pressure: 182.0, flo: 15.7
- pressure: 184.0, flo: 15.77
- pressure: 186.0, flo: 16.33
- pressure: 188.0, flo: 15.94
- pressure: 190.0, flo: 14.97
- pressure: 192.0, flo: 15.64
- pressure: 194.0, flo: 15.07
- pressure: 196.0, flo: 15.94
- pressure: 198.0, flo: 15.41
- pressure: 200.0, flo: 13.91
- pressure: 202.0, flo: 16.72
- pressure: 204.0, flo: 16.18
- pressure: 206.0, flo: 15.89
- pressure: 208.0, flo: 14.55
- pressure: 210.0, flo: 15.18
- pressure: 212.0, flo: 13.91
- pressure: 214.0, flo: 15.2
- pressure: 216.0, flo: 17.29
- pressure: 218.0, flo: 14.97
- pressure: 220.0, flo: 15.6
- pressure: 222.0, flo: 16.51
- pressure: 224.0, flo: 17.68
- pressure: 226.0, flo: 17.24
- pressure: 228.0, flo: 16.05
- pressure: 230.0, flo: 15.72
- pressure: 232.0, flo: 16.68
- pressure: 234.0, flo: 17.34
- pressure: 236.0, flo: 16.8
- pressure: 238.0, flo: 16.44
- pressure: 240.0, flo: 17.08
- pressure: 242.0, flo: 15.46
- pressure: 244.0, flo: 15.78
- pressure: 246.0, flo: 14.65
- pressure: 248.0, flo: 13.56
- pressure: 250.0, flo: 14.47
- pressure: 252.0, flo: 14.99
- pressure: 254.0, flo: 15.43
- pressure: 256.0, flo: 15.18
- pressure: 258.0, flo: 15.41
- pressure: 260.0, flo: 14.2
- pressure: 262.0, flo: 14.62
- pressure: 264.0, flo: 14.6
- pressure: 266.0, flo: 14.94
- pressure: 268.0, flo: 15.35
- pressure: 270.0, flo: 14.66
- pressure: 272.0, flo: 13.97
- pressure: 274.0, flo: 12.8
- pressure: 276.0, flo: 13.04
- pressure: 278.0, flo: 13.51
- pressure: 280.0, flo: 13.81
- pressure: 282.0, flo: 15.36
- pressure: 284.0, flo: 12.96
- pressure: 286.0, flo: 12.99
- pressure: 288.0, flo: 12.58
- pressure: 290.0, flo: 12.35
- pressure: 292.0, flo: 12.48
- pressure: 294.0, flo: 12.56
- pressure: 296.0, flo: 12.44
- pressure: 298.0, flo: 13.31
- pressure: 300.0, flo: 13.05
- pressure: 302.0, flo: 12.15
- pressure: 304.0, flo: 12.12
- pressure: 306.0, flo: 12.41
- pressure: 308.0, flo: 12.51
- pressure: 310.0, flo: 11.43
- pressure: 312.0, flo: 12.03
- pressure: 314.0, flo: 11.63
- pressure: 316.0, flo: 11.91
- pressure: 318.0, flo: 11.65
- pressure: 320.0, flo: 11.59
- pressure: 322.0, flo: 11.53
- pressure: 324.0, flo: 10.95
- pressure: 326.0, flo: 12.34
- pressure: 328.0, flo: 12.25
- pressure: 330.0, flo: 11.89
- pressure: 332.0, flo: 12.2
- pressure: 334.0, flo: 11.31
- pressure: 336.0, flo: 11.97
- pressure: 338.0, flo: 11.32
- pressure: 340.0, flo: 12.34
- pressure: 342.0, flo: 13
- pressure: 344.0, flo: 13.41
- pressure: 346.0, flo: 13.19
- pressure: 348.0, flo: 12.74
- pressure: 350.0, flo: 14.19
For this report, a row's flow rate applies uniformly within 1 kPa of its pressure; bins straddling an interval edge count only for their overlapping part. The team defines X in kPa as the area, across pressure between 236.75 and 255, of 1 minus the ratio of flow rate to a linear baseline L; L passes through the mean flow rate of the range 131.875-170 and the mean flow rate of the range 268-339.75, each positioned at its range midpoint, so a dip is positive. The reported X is -3.3 kPa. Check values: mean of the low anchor 13.8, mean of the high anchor 12.5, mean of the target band 15.3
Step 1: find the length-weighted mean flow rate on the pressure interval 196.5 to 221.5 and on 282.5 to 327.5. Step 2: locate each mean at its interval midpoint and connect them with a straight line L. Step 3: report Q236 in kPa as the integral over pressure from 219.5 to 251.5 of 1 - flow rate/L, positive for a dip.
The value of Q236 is -3.28 kPa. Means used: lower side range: 15.4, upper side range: 12.3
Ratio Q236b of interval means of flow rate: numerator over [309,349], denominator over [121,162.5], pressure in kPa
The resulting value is 0.89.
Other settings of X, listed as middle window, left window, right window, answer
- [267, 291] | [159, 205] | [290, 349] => -0.90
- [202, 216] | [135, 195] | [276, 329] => -1.51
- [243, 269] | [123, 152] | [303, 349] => -4.90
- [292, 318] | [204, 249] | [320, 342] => 1.18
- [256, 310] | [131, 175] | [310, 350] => -3.57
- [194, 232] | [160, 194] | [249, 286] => -2.22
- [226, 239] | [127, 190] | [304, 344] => -3.21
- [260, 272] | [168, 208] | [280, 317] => -1.09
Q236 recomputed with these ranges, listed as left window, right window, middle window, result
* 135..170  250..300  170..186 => -2.12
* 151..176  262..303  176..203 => -1.78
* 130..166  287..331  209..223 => -2.71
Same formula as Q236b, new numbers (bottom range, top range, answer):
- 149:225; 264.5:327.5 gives 0.84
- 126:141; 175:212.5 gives 1.18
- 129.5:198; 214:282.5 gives 1.06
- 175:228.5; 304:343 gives 0.76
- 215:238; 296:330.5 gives 0.73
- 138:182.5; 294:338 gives 0.83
